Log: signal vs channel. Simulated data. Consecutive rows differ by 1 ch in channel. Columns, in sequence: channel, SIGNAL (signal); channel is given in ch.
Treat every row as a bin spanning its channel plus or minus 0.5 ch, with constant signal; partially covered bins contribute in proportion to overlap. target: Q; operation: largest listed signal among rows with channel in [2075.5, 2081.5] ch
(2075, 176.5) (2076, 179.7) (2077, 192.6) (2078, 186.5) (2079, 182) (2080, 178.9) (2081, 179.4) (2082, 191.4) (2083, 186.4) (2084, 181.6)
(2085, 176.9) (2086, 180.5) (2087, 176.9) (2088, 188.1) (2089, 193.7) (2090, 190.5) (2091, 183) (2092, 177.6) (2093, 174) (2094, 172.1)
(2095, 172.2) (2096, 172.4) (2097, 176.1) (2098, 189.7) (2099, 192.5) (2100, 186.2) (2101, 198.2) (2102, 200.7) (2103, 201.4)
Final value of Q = 192.6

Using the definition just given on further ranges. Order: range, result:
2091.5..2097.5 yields 177.6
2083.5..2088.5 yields 188.1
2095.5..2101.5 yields 198.2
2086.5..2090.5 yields 193.7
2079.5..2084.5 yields 191.4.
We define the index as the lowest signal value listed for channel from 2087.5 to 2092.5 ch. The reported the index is 177.6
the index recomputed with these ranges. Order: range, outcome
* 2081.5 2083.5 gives 186.4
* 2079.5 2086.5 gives 176.9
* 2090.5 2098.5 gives 172.1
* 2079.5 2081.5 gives 178.9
